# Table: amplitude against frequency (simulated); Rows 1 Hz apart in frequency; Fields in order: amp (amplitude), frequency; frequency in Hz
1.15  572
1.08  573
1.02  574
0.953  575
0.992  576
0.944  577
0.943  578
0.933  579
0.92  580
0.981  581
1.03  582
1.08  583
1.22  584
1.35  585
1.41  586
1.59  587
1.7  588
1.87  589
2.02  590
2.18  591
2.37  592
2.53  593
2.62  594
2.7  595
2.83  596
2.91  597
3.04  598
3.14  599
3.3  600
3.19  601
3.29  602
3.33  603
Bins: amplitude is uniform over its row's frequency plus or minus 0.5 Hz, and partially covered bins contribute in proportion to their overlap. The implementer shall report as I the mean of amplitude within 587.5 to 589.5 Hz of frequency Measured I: 1.79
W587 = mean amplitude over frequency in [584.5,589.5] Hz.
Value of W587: 1.58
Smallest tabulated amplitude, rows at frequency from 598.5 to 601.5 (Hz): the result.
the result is 3.14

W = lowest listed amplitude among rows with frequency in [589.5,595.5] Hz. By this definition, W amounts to 2.02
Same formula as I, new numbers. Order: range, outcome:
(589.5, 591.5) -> 2.1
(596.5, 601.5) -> 3.12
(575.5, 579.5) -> 0.953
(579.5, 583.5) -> 1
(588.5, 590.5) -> 1.95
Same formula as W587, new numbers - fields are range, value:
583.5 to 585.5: 1.29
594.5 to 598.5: 2.87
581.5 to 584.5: 1.11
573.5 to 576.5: 0.988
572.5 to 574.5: 1.05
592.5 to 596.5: 2.67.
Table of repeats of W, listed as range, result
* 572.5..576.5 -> 0.953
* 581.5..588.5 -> 1.03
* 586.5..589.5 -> 1.59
